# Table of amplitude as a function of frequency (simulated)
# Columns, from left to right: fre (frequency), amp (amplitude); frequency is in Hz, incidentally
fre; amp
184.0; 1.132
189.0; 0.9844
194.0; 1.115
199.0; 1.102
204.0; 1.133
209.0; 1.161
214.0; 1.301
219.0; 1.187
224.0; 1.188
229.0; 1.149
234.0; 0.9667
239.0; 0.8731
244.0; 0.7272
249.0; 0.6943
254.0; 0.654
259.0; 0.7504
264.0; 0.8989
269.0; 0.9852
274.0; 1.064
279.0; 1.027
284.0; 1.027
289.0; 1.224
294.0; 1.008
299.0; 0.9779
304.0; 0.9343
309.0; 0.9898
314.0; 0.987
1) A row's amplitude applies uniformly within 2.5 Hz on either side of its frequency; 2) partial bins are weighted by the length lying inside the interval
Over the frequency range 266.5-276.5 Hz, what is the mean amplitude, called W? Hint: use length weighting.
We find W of 1.02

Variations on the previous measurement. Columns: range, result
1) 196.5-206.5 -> 1.12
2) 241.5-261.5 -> 0.706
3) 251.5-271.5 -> 0.822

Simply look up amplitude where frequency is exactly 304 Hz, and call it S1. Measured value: 0.9343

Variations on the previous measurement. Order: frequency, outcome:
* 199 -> 1.102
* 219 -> 1.187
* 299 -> 0.9779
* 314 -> 0.987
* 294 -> 1.008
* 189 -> 0.9844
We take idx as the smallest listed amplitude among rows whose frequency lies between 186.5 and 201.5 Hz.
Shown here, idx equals 0.9844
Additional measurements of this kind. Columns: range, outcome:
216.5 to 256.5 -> 0.654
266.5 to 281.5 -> 0.9852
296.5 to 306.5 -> 0.9343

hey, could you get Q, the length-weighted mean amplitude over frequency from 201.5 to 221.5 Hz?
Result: 1.2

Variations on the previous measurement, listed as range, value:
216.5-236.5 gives 1.12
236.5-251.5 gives 0.765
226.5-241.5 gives 0.996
